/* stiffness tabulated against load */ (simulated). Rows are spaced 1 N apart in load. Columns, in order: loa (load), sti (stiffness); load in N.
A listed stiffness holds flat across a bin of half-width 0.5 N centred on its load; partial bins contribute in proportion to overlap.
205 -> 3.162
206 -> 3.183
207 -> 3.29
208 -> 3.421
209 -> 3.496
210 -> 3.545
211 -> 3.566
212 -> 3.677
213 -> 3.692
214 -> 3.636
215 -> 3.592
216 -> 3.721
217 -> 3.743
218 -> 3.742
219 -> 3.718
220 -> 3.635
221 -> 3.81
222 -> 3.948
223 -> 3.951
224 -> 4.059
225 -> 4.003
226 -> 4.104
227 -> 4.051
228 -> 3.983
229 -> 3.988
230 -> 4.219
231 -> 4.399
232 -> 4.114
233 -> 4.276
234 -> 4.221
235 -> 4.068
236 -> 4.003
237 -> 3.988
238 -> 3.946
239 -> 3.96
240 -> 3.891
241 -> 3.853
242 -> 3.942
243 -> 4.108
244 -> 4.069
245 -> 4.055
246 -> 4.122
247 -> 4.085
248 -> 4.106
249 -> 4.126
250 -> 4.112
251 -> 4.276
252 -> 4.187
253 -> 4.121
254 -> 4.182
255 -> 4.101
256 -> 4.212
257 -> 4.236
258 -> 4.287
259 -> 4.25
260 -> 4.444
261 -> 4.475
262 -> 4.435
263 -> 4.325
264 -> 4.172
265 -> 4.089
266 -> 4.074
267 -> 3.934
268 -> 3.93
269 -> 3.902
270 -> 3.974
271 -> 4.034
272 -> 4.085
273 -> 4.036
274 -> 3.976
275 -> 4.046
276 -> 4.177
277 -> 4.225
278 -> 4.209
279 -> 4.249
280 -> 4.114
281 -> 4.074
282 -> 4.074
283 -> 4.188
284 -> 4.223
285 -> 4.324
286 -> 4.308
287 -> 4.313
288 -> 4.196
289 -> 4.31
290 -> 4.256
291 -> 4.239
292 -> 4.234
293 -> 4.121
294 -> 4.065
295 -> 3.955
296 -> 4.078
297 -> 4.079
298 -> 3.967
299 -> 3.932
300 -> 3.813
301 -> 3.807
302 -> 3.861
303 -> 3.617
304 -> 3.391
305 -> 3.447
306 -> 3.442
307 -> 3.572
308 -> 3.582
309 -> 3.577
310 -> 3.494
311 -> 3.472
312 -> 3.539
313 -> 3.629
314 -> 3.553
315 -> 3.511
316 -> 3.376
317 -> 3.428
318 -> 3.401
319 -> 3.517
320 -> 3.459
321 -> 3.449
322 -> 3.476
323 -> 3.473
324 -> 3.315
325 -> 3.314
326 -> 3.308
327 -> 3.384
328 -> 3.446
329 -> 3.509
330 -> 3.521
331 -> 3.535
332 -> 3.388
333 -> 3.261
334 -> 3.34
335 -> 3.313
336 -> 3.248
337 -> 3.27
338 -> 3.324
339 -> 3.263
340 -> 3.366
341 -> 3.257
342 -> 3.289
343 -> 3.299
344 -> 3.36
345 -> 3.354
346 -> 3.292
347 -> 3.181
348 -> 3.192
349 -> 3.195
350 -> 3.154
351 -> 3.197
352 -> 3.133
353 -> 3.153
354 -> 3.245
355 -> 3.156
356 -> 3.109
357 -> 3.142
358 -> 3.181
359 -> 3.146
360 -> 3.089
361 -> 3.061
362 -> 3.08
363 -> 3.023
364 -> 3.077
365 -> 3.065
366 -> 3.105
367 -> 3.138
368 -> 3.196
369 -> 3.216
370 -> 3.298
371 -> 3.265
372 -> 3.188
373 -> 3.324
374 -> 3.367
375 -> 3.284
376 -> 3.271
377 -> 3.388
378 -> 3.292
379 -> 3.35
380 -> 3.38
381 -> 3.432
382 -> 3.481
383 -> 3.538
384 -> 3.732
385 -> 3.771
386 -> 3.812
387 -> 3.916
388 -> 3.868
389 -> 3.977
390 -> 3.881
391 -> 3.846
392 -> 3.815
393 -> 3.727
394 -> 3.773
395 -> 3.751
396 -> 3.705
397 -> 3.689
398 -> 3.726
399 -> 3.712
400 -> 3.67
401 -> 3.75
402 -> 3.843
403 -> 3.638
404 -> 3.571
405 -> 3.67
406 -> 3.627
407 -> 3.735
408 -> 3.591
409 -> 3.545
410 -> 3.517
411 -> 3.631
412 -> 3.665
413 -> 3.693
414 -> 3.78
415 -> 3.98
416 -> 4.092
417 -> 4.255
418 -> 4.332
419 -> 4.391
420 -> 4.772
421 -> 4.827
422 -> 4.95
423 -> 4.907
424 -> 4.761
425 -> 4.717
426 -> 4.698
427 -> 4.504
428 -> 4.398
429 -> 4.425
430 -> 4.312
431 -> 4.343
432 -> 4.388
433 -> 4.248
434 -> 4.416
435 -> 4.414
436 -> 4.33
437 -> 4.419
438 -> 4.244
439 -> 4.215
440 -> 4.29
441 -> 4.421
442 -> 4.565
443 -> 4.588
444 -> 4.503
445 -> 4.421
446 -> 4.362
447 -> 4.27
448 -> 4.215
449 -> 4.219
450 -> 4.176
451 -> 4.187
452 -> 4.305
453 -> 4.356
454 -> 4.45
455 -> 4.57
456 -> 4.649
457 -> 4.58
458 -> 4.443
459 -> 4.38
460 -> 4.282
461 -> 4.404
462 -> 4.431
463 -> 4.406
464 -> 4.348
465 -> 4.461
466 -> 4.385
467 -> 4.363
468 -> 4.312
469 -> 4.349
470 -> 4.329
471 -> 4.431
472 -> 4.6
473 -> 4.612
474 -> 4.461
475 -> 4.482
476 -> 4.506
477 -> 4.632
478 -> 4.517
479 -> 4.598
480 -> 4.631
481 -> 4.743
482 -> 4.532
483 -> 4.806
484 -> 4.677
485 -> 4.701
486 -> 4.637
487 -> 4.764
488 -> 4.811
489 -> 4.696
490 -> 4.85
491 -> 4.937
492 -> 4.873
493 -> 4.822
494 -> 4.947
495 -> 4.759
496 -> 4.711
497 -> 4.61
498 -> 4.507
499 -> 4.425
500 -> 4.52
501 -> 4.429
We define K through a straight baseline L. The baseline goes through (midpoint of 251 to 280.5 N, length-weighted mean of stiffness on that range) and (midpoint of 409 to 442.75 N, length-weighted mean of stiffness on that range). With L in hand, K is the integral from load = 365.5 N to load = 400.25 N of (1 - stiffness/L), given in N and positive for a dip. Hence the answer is 6.0 N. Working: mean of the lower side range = 4.16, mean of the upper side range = 4.32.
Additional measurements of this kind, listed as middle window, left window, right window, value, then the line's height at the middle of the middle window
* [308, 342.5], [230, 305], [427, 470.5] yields 6.4 N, 4.19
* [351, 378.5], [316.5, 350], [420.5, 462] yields 3.6 N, 3.67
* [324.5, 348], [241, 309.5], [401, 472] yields 4.6 N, 4.14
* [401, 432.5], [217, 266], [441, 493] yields 2.0 N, 4.41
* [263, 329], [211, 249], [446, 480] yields 3.9 N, 4.09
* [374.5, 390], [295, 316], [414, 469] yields 1.9 N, 4.09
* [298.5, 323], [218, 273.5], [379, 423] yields 2.6 N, 3.98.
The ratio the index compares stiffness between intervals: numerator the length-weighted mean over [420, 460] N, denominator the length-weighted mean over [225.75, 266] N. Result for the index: 1.1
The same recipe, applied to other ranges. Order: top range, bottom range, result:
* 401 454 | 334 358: 1.30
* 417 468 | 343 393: 1.33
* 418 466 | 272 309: 1.11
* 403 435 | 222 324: 1.05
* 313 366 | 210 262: 0.82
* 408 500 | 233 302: 1.08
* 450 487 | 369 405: 1.25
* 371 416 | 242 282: 0.88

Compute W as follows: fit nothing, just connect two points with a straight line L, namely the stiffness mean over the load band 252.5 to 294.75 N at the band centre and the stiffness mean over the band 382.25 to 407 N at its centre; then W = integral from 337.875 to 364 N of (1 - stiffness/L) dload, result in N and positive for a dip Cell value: 4.7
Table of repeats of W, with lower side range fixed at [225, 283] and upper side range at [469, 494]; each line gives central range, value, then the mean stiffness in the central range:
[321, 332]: 2.2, 3.43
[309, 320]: 2.0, 3.49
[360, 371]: 3.1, 3.13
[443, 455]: 0.6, 4.34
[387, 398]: 1.6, 3.8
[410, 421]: 1.0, 4.07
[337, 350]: 3.2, 3.28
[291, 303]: 0.7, 3.99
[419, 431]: -0.3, 4.64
